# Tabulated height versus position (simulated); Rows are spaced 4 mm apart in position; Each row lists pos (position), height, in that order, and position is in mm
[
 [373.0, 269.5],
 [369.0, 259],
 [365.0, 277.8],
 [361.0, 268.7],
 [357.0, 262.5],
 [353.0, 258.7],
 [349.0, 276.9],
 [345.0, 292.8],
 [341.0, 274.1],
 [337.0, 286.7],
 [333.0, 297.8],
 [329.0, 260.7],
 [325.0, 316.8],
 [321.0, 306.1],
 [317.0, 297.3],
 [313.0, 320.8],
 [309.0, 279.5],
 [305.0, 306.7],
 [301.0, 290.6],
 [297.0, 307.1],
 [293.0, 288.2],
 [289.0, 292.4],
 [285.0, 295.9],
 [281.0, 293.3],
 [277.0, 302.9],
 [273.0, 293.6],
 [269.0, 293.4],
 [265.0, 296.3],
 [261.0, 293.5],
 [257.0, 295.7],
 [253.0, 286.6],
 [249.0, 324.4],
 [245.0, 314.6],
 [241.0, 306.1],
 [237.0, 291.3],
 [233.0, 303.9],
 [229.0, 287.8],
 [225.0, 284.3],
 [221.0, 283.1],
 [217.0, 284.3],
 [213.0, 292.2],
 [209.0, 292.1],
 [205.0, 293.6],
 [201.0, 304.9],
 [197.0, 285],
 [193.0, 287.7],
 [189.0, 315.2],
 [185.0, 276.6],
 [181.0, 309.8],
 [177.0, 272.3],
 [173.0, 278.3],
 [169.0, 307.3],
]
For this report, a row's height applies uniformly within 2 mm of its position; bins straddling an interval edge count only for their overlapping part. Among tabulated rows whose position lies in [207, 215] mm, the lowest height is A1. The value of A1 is 292.1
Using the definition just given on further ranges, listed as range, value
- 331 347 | 274.1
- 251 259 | 286.6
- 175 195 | 272.3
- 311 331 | 260.7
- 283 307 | 288.2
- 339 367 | 258.7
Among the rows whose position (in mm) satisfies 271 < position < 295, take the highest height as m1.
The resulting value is 302.9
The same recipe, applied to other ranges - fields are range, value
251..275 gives 296.3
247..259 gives 324.4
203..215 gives 293.6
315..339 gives 316.8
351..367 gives 277.8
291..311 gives 307.1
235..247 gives 314.6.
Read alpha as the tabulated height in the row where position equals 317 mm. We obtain 297.3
